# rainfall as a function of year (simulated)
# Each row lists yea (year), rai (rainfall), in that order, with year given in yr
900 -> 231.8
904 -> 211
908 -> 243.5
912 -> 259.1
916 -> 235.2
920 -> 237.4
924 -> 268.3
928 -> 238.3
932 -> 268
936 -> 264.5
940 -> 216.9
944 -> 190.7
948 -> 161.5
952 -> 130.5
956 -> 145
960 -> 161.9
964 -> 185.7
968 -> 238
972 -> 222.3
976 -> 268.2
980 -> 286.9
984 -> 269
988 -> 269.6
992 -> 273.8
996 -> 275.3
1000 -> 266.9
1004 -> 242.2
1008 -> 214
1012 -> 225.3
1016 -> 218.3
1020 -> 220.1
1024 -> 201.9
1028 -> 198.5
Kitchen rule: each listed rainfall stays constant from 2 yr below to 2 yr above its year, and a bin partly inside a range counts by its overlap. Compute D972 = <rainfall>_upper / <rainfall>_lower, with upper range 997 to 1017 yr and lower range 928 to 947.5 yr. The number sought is 1.0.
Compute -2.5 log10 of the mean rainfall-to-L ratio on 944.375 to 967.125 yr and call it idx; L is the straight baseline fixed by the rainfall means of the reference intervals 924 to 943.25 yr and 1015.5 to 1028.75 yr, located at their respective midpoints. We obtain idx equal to 0.40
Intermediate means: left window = 245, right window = 210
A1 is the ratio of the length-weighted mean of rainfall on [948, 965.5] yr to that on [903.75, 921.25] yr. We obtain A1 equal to 0.6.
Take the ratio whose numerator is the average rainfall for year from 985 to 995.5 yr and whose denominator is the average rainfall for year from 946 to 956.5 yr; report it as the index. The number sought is 1.9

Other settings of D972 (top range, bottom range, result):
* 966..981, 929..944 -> 1.04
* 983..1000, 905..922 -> 1.12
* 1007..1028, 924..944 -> 0.88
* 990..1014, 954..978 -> 1.23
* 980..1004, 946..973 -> 1.53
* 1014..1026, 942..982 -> 1.07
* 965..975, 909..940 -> 0.92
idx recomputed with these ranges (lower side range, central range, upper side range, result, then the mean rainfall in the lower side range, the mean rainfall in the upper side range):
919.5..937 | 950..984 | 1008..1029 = 0.14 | 256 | 214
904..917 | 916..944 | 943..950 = -0.19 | 241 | 174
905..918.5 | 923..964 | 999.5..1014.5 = 0.19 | 243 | 233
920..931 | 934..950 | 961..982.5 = 0.18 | 252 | 237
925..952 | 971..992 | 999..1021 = -0.18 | 218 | 230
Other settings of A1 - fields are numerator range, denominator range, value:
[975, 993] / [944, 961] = 1.78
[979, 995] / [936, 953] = 1.46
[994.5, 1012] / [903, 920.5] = 1.03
